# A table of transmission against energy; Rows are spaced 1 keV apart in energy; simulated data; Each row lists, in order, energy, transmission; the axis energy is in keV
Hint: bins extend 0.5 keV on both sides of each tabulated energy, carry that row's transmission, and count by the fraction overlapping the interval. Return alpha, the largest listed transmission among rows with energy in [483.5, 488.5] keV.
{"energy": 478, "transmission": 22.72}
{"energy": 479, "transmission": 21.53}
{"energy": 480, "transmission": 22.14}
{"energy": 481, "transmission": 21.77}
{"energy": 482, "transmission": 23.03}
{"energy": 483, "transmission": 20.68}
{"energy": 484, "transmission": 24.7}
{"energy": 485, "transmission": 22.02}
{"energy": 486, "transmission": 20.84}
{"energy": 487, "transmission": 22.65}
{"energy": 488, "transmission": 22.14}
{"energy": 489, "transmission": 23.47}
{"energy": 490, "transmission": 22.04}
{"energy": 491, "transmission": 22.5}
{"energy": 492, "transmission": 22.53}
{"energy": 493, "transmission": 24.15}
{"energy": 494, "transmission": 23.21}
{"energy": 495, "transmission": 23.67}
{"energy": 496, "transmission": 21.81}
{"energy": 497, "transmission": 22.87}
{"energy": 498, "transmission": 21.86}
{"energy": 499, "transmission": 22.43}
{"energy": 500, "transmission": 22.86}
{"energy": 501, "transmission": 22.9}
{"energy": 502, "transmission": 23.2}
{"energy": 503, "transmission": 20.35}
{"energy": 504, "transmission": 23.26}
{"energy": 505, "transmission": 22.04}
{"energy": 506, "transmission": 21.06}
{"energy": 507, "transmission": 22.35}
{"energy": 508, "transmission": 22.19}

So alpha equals 24.7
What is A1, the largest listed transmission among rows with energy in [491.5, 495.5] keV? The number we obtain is 24.15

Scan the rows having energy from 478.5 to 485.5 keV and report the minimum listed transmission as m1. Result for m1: 20.68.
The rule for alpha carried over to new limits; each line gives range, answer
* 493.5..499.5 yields 23.67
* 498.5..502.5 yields 23.2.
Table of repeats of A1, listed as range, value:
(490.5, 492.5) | 22.53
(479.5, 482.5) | 23.03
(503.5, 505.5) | 23.26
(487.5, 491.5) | 23.47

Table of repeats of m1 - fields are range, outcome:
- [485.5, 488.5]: 20.84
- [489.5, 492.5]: 22.04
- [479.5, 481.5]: 21.77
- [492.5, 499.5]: 21.81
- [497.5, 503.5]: 20.35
